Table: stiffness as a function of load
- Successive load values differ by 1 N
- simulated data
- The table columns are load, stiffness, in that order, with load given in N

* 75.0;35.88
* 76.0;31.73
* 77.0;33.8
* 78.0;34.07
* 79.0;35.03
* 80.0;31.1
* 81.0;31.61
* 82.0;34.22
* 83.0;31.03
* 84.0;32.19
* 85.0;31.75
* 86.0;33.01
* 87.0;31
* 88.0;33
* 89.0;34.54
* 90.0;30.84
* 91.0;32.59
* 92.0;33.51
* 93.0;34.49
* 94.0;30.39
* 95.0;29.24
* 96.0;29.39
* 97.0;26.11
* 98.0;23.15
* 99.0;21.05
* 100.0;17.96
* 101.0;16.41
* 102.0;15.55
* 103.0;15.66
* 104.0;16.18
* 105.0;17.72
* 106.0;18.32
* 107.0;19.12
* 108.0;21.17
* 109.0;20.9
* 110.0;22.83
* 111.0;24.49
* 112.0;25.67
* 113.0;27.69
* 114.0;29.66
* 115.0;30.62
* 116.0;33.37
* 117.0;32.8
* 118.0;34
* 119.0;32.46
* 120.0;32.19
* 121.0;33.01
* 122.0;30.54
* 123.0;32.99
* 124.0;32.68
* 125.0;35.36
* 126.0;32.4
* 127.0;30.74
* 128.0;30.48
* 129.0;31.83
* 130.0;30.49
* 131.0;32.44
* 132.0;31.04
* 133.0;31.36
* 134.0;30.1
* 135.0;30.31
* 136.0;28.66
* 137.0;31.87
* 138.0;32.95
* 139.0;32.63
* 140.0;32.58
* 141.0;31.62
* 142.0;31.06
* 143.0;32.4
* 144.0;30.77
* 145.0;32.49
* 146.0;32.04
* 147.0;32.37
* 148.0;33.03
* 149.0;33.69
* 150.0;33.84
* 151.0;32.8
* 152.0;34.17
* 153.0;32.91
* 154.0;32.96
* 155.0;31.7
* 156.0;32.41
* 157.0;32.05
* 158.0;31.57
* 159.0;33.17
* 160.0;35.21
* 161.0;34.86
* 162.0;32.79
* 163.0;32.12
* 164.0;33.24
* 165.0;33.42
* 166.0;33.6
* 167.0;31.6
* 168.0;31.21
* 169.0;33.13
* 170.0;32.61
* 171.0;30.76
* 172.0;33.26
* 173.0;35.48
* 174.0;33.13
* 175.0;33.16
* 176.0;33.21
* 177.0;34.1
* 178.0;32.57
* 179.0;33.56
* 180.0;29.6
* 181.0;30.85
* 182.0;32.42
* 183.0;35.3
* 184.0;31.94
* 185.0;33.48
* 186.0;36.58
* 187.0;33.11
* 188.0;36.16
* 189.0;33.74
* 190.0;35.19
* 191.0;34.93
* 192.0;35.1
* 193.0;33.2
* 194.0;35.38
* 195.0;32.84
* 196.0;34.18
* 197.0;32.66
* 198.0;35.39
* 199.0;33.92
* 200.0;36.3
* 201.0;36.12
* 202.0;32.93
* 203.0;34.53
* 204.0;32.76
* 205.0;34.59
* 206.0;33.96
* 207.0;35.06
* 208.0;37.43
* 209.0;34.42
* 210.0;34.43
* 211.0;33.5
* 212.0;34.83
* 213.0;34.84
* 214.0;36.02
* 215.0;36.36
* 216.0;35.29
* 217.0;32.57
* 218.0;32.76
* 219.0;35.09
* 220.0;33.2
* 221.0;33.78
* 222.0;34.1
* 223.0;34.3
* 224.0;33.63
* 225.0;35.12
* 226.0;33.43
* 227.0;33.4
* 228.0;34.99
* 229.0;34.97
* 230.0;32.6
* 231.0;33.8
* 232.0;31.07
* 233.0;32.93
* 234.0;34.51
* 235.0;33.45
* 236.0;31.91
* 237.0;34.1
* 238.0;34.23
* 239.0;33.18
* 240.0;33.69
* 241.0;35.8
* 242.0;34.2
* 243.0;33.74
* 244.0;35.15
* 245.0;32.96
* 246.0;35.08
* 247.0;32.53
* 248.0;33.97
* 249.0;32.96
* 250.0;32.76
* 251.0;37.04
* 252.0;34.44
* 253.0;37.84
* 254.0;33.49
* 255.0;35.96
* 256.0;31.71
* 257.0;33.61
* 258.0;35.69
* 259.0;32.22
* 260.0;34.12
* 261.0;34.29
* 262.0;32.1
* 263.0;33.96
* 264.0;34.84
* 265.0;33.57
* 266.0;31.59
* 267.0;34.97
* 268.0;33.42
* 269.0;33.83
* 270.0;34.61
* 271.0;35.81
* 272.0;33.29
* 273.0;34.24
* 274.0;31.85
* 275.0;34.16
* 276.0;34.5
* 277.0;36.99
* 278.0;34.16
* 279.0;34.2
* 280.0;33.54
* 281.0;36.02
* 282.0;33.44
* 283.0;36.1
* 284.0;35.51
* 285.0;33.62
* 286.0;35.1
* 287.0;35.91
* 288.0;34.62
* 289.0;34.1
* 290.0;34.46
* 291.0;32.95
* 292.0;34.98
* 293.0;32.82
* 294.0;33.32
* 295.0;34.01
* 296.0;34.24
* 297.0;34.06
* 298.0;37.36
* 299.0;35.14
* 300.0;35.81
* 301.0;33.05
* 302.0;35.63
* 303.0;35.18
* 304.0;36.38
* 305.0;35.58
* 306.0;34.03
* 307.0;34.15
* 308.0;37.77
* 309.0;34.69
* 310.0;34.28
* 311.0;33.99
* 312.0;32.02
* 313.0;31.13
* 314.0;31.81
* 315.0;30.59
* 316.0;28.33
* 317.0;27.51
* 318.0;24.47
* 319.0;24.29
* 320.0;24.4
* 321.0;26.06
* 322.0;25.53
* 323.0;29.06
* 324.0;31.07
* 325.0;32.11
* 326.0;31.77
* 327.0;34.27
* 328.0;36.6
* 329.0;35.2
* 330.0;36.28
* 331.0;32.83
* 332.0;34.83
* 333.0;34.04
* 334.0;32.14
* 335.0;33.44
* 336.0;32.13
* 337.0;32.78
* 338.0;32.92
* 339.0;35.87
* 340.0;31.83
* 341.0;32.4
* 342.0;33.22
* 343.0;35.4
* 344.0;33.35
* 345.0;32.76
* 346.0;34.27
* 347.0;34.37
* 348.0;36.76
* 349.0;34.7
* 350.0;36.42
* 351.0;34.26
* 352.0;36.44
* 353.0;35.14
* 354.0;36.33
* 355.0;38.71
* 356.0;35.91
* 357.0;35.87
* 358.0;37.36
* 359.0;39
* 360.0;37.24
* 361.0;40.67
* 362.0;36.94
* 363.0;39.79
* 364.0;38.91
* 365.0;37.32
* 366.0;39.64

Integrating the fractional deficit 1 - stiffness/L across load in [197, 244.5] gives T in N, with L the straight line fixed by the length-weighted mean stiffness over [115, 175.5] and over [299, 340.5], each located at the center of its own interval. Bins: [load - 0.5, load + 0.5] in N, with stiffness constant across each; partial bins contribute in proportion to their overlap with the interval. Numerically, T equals -2.6 N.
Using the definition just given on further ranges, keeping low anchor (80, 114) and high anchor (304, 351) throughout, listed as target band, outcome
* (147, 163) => -3.01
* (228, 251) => -2.74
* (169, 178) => -1.53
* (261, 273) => -1.15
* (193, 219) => -4.70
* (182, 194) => -2.36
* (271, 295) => -2.34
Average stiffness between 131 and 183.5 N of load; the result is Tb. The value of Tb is 32.5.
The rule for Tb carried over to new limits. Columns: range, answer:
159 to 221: 33.9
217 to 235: 33.7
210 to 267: 34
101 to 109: 17.8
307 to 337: 31.5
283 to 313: 34.6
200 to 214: 34.7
